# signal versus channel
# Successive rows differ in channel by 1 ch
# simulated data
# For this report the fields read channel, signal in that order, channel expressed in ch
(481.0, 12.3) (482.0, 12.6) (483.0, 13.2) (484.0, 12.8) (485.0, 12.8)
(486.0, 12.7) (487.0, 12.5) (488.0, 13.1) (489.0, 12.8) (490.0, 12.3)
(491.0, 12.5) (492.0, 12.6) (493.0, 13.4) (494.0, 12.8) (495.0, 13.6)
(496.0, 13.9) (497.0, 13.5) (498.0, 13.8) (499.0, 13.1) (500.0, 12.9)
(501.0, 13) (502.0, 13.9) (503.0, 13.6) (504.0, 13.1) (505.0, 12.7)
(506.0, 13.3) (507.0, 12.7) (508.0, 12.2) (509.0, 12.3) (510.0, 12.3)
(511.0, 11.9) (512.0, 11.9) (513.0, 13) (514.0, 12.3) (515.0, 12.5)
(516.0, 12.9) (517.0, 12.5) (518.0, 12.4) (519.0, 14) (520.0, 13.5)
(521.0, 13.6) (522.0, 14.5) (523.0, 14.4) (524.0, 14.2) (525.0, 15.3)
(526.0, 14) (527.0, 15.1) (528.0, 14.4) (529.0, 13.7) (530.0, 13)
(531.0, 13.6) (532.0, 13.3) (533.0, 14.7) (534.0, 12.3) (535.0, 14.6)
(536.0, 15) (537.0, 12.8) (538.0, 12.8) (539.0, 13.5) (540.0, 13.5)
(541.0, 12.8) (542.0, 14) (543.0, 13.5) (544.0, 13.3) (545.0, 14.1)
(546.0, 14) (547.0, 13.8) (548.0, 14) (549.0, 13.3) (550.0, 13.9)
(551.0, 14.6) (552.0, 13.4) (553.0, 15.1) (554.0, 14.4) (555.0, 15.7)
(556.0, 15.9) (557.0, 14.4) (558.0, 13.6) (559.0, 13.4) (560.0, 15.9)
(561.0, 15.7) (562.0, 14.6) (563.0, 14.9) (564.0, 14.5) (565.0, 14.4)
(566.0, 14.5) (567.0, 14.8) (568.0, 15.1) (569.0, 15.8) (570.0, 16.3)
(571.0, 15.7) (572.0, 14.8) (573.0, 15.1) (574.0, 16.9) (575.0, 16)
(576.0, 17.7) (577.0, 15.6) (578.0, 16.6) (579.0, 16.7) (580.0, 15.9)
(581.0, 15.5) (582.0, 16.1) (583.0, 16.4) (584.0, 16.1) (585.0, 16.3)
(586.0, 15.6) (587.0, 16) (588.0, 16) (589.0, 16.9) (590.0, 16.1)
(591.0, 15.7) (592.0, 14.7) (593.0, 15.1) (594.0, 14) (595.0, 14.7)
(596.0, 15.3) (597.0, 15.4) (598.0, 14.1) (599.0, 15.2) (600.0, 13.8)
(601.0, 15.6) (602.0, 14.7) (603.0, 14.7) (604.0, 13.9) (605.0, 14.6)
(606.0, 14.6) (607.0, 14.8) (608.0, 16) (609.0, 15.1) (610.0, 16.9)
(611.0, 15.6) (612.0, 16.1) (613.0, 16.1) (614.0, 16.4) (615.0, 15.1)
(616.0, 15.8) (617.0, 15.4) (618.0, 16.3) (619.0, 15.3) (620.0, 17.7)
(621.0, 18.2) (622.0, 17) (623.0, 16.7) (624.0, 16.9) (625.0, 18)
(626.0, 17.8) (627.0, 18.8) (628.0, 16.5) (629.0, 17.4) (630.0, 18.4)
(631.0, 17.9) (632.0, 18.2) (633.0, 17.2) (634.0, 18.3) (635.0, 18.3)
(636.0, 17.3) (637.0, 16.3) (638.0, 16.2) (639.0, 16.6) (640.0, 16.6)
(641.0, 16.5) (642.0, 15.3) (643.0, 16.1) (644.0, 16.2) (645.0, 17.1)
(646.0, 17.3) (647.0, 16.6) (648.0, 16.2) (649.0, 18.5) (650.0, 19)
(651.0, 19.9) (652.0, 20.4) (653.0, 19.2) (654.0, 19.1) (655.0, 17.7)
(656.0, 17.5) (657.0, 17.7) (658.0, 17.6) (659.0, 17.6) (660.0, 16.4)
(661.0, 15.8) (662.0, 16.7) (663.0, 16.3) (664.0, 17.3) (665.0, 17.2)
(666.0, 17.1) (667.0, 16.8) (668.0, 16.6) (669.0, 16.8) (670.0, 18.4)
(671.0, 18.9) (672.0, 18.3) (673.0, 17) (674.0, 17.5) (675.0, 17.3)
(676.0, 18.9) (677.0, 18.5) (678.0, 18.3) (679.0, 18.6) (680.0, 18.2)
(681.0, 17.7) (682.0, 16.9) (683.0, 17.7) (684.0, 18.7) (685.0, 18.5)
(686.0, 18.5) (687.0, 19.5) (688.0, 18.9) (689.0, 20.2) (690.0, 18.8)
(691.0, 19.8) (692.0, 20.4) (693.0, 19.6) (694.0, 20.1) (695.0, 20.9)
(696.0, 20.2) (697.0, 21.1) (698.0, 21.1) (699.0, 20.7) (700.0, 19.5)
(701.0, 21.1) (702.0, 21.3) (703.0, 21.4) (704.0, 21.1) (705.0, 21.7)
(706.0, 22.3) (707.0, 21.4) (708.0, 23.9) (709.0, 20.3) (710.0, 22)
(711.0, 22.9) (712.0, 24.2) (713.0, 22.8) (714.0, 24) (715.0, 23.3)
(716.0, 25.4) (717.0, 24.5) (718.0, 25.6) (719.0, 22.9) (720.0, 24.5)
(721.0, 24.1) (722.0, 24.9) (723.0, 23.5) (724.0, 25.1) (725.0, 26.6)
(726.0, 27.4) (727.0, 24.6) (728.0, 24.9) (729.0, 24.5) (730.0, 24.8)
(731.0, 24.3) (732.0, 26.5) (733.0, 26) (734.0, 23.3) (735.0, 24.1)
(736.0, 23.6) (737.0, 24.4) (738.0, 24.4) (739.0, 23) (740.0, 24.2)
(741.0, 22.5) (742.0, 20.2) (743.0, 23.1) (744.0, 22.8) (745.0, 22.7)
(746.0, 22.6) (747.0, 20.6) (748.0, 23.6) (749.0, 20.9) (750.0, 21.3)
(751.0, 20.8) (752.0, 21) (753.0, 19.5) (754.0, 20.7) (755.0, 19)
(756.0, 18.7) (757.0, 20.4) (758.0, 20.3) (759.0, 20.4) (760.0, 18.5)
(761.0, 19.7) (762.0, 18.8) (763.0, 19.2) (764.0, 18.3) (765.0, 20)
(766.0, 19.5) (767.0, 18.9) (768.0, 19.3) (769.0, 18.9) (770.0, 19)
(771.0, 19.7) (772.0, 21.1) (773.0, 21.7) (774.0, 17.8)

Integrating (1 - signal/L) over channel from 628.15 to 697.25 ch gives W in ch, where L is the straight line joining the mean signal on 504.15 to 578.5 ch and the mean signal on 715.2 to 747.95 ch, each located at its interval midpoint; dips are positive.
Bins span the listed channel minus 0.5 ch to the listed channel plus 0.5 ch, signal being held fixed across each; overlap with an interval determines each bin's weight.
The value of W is 8.5 ch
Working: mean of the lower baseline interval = 14.1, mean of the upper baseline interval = 24.1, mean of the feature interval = 17.9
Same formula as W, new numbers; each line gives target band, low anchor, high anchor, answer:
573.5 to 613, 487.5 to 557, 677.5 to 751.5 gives 2.54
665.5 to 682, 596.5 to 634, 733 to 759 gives 0.88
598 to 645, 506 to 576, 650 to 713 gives 1.77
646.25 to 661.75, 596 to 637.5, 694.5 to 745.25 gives 0.72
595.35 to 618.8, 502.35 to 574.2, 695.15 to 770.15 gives 2.20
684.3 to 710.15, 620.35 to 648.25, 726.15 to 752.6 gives 0.41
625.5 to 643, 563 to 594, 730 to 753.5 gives 0.89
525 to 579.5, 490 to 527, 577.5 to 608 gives -0.80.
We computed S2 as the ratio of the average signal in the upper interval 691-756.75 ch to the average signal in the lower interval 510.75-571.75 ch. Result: 1.62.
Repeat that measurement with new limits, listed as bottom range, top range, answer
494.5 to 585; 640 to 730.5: 1.41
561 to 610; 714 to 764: 1.48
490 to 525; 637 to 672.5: 1.32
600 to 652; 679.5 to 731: 1.31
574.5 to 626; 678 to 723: 1.34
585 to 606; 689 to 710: 1.38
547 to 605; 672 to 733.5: 1.42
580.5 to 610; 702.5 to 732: 1.56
